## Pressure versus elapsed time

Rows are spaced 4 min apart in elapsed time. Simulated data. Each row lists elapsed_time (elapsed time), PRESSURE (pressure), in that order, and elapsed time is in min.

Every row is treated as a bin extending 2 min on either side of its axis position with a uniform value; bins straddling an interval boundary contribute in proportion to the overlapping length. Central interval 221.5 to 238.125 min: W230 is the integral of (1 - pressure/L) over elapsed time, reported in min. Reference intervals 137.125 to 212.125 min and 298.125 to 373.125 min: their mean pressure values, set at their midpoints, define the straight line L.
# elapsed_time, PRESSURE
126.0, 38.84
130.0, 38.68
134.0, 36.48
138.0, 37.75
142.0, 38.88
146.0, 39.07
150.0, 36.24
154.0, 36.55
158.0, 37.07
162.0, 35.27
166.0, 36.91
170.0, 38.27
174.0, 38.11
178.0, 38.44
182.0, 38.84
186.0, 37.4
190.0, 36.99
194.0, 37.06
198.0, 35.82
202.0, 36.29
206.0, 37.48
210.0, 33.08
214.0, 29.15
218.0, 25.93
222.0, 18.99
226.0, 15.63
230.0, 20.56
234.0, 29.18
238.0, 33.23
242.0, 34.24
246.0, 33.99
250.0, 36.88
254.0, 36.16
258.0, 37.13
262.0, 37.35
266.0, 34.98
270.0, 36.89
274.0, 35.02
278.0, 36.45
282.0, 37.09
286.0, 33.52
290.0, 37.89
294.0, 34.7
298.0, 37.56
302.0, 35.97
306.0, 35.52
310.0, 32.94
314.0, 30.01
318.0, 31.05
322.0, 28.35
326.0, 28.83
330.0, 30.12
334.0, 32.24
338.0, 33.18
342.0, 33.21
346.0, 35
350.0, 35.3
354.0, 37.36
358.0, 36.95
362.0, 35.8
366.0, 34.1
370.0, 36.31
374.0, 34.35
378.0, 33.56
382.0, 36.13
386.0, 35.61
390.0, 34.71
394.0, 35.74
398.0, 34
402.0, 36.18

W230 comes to 6.0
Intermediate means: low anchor 37.1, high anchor 33.6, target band 22.8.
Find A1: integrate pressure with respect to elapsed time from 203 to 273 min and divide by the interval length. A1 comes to 31.4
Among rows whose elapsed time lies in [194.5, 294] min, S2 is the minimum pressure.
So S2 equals 15.63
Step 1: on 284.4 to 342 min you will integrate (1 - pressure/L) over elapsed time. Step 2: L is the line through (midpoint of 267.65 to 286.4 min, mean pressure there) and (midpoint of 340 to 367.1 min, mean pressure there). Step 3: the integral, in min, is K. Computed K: 4.40 min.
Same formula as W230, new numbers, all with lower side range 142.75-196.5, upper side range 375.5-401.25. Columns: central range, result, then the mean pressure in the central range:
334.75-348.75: 0.7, 33.7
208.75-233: 8.6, 23.8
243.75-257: 0.3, 35.8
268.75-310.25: 0.3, 35.9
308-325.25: 2.6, 30.5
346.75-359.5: -0.4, 36.4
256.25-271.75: -0.1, 36.6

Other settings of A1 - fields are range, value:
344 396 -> 35.5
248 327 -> 34.8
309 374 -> 33.2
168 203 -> 37.5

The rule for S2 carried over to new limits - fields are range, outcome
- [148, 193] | 35.27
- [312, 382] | 28.35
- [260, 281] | 34.98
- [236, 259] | 33.23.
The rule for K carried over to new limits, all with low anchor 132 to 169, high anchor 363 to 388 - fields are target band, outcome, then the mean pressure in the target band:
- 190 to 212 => 0.4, 36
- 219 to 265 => 7.6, 30.3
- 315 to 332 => 2.8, 29.6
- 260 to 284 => -0.2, 36.3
